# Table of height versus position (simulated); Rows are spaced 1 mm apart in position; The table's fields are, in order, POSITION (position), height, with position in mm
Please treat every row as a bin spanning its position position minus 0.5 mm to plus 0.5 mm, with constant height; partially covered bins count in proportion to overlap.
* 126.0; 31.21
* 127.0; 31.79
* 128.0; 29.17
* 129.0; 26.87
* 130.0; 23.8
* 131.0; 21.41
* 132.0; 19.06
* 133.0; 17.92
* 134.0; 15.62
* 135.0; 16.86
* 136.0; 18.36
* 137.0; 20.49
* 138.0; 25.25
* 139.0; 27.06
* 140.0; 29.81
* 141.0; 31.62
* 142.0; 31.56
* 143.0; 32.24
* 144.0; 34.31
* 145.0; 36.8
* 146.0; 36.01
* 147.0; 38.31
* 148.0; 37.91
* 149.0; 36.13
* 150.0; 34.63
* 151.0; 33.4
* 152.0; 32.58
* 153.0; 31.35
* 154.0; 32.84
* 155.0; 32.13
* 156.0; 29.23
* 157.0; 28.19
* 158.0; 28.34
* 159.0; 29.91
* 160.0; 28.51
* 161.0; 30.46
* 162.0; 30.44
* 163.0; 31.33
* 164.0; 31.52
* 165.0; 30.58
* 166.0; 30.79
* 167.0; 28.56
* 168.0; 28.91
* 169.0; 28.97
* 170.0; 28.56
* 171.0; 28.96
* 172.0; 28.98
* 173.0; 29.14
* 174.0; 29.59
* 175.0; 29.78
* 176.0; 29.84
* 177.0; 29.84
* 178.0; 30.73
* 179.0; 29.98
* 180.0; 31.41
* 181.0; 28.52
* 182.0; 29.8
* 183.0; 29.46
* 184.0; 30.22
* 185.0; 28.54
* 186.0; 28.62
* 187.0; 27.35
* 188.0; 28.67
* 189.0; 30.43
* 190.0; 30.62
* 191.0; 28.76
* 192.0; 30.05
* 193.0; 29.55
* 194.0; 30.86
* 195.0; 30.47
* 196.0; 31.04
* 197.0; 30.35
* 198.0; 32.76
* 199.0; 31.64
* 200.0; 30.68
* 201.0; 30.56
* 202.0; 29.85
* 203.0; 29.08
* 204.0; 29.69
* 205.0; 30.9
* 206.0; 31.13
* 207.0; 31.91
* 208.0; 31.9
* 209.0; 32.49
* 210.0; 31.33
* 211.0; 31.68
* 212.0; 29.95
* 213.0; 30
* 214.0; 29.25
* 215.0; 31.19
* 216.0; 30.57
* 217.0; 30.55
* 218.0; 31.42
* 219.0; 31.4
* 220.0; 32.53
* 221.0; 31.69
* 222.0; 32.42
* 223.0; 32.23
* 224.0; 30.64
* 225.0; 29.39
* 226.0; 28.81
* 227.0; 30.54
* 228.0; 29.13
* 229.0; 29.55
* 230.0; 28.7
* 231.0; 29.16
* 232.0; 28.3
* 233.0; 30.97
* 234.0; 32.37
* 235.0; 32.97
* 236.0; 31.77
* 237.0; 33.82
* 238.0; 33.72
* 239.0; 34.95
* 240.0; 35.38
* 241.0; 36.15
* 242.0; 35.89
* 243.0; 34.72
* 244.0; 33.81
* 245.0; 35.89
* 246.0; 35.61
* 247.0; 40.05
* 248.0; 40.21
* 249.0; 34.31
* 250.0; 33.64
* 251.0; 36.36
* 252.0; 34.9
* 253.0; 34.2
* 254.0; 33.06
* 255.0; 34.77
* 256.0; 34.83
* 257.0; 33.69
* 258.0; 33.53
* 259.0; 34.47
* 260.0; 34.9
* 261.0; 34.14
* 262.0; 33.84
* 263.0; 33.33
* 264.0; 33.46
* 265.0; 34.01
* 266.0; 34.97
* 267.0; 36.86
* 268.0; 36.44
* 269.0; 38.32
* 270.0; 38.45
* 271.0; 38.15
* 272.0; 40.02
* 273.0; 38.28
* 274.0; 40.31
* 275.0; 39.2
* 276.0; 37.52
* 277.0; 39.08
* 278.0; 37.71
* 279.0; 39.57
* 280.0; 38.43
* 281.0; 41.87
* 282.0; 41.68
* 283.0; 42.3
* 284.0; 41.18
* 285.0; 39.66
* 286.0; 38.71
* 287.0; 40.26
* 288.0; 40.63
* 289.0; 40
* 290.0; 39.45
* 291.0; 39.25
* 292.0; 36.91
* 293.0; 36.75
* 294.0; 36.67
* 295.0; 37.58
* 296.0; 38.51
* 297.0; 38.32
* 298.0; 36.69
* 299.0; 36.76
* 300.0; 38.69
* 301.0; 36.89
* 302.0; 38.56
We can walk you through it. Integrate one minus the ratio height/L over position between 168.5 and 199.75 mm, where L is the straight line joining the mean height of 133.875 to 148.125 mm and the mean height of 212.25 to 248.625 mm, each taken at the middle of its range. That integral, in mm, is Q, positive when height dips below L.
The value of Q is 0.81 mm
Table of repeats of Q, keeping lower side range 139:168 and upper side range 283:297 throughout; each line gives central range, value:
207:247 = 4.3 mm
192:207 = 1.6 mm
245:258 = 0.6 mm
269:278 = -0.2 mm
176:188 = 1.4 mm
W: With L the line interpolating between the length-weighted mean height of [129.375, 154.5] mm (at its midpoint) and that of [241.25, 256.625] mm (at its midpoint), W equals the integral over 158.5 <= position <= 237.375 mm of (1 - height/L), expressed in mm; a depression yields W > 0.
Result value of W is 4.5 mm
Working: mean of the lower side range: 28.6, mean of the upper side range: 35.5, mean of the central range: 30.3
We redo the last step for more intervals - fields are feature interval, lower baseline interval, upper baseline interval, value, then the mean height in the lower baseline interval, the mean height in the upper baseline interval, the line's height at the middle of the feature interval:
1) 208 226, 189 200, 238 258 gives 0.8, 30.6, 35.3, 32.6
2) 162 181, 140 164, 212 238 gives 1.3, 32.5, 30.8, 32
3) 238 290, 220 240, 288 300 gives -3.1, 31.3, 38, 34.9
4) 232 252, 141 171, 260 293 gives 0.9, 31.8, 38.2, 36.4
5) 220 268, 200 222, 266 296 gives 1.7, 30.9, 38.9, 34.7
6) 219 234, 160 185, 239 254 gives 1.6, 29.8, 35.7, 34.1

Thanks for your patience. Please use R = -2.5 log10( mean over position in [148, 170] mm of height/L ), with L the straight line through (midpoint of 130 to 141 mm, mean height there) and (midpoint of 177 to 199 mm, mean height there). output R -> -0.22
